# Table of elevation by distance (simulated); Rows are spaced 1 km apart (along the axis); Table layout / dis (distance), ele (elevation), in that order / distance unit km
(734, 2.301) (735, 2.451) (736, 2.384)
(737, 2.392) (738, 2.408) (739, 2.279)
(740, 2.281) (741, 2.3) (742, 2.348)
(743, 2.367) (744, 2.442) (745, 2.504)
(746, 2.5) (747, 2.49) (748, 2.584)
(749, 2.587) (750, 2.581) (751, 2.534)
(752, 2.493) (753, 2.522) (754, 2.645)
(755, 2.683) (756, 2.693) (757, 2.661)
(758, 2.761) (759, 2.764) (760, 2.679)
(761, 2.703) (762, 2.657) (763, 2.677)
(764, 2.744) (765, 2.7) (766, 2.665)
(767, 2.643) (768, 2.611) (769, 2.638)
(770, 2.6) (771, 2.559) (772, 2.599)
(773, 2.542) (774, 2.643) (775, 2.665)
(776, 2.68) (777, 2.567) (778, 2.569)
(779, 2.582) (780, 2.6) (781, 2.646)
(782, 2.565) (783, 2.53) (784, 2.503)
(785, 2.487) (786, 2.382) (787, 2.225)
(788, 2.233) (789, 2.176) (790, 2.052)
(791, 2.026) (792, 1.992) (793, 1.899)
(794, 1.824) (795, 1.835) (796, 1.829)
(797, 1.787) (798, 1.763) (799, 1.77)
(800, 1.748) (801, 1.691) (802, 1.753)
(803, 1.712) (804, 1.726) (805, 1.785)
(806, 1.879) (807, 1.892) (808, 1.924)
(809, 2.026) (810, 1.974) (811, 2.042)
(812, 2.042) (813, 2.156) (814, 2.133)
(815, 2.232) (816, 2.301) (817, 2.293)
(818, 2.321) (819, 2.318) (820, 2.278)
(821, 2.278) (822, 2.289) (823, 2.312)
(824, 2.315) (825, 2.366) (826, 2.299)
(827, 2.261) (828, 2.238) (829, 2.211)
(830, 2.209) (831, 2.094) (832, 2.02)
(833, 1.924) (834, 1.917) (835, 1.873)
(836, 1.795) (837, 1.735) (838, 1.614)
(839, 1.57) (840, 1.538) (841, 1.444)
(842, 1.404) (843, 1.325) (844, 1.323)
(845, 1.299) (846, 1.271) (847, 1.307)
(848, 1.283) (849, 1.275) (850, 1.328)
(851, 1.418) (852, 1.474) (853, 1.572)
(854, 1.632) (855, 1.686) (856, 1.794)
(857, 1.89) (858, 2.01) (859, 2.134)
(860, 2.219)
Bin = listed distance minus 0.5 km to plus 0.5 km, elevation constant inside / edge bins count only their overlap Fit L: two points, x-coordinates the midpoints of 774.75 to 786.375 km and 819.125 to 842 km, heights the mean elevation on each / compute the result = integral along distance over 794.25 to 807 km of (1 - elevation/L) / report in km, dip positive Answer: 3.1 km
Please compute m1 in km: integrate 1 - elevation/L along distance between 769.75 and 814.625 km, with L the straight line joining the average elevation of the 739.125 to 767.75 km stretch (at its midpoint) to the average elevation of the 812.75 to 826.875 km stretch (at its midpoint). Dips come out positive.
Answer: 4.5 km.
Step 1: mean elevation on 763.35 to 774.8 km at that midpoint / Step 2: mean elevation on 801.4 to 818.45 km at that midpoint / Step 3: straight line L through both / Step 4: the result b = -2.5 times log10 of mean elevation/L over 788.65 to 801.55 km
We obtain 0.19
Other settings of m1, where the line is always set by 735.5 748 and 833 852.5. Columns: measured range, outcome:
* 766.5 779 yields -2.9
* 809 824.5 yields -4.4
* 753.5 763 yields -1.9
